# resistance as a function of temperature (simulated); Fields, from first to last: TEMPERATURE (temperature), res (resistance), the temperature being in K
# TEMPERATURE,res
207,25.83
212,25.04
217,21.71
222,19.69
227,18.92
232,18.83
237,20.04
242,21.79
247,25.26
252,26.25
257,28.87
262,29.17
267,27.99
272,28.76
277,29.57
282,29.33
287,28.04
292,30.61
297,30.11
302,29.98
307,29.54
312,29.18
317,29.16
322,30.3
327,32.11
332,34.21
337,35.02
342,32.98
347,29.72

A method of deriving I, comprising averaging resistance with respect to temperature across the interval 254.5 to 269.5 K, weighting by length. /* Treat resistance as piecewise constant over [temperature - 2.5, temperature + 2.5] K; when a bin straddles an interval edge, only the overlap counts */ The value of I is 28.7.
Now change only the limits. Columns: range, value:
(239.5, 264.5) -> 26.3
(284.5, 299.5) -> 29.6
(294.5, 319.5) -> 29.6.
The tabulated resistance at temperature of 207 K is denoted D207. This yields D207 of 25.83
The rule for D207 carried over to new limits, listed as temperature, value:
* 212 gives 25.04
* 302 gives 29.98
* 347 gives 29.72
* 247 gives 25.26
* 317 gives 29.16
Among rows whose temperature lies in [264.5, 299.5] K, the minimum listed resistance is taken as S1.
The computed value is 27.99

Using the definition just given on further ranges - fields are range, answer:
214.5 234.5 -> 18.83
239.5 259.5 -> 21.79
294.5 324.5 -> 29.16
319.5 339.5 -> 30.3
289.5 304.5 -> 29.98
